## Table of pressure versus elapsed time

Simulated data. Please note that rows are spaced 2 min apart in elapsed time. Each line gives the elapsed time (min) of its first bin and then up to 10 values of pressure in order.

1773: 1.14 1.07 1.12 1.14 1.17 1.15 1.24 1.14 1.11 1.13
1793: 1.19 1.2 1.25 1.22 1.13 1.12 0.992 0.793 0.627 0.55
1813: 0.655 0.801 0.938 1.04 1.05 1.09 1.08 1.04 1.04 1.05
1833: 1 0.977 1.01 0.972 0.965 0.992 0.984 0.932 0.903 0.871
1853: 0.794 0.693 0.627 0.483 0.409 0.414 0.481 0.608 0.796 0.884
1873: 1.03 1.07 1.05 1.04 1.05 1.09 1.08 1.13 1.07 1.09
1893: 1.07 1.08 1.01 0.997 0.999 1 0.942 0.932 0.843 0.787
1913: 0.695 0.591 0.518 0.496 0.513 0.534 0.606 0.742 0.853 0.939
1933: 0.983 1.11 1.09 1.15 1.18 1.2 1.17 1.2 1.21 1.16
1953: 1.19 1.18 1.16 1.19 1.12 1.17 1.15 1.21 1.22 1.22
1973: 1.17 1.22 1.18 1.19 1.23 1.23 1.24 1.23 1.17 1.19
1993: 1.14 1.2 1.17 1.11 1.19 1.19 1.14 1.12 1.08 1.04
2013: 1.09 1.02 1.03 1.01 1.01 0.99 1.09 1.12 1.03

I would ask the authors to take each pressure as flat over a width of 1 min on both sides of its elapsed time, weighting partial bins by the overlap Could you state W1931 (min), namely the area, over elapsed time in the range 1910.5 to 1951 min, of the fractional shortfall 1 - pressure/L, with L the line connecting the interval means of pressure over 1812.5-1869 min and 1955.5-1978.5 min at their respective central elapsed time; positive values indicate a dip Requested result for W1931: 7.7 min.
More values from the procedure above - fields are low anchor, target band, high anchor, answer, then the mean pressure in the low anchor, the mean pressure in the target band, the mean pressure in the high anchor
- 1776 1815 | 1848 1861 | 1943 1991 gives 4.6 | 1.04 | 0.704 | 1.19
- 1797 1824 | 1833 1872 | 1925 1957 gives 7.7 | 0.936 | 0.784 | 1.08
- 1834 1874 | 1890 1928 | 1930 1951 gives 6.9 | 0.791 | 0.813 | 1.12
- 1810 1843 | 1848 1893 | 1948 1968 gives 7.8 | 0.955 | 0.853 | 1.17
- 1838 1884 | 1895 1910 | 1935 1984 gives 0.1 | 0.832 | 0.968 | 1.18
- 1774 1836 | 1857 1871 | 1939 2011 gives 6.7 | 1.04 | 0.564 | 1.18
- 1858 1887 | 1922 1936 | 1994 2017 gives 1.9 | 0.831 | 0.824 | 1.12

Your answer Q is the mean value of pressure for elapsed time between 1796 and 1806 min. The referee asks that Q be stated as 1.14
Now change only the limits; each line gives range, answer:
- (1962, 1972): 1.19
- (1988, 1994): 1.17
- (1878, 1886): 1.06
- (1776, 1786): 1.16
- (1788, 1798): 1.18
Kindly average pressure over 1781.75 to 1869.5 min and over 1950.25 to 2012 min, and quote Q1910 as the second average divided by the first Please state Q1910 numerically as 1.3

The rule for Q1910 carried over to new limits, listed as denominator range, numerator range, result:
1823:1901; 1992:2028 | 1.19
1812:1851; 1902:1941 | 0.84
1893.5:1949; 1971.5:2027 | 1.26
